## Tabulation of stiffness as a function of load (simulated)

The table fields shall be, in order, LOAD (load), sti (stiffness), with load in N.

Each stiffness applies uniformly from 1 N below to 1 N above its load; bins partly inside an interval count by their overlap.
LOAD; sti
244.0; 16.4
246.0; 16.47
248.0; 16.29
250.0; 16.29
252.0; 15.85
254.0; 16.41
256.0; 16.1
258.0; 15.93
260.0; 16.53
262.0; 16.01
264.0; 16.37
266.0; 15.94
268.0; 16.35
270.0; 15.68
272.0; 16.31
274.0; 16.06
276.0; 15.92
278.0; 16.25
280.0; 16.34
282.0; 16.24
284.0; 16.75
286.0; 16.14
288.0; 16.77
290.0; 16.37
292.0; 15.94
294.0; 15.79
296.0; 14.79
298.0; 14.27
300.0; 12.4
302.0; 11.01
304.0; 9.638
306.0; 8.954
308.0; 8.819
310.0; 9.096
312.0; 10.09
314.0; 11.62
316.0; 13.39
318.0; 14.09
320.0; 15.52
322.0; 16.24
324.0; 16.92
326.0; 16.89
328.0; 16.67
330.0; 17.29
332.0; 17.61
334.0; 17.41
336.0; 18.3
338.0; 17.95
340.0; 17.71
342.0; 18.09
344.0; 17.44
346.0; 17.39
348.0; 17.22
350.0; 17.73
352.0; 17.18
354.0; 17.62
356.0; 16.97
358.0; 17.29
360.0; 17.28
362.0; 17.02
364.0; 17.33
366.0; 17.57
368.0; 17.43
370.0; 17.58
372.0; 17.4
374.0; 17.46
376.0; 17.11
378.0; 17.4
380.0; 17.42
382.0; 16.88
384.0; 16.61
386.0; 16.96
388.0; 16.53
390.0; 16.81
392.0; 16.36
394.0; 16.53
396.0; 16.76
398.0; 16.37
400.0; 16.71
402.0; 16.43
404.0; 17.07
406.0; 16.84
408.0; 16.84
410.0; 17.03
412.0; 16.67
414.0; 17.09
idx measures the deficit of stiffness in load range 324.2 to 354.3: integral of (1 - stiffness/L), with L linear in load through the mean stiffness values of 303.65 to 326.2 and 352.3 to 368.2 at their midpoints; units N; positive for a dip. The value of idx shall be -4.9 N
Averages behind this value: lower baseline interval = 12.5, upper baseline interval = 17.3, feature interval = 17.5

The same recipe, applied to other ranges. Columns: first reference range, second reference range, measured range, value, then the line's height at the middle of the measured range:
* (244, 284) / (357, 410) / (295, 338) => 6.8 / 16.5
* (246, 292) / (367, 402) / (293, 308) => 3.9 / 16.4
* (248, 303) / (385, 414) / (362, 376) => -0.8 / 16.5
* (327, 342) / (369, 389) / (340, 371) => -0.1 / 17.4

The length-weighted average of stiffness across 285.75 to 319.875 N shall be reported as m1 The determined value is 12.9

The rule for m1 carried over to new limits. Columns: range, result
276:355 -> 15.3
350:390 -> 17.2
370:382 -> 17.3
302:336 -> 13.8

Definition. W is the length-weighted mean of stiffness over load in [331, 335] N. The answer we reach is 17.5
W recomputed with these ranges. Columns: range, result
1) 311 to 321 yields 12.9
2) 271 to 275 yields 16.2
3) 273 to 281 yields 16.1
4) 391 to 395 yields 16.4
